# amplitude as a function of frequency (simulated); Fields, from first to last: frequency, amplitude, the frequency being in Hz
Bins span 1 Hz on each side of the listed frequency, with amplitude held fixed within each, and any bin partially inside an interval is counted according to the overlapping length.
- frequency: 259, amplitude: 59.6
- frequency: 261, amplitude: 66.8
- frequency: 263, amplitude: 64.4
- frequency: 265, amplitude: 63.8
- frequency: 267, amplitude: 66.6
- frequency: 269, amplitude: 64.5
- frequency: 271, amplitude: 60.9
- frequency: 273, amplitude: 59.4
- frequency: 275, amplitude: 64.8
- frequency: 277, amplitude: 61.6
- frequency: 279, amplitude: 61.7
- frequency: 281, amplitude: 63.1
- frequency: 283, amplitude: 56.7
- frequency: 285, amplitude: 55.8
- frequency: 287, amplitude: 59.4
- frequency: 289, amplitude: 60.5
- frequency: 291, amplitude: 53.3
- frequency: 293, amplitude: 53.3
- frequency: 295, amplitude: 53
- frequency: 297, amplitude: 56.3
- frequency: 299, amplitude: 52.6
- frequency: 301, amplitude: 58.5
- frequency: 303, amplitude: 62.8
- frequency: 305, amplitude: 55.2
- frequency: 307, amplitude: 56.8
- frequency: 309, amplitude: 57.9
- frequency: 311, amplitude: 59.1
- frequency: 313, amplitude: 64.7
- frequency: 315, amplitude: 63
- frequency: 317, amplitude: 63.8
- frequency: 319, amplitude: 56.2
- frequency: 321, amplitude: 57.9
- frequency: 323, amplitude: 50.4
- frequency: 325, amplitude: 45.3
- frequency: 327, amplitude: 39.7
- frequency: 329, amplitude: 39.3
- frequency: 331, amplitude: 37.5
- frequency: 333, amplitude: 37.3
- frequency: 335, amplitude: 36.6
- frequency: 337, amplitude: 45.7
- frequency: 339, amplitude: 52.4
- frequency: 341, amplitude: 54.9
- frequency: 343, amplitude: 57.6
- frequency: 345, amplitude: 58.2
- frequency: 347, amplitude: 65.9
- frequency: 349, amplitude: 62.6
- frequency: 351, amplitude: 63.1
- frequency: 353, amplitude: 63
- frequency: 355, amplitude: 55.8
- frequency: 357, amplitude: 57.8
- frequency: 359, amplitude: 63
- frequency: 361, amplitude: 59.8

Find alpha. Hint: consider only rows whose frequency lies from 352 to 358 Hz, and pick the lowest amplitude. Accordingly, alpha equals 55.8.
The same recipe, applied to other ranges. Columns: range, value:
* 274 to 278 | 61.6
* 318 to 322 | 56.2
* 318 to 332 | 37.5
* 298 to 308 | 52.6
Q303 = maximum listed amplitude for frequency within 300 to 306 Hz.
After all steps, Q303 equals 62.8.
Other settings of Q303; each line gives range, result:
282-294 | 60.5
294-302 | 58.5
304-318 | 64.7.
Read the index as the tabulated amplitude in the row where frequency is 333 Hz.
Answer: 37.3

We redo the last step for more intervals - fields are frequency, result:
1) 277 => 61.6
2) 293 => 53.3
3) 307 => 56.8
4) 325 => 45.3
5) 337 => 45.7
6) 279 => 61.7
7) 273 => 59.4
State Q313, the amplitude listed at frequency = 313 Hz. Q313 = 64.7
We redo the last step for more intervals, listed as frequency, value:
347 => 65.9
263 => 64.4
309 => 57.9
